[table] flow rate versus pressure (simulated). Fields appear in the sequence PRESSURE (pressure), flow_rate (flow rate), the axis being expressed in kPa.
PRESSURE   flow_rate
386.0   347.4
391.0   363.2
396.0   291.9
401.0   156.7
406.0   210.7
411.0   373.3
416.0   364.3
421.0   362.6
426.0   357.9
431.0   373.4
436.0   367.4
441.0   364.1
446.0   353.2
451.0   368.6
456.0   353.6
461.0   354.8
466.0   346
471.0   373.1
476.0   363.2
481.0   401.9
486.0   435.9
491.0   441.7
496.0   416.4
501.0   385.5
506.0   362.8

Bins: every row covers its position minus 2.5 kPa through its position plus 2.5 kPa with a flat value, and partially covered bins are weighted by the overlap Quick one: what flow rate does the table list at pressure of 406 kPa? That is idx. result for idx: 210.7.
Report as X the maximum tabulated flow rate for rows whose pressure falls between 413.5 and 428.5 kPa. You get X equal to 364.3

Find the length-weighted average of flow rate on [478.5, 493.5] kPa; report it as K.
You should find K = 426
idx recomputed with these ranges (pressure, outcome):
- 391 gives 363.2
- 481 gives 401.9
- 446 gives 353.2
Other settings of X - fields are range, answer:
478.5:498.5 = 441.7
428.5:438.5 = 373.4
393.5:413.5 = 373.3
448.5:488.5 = 435.9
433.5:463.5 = 368.6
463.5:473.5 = 373.1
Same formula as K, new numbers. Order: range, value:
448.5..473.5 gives 359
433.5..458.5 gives 361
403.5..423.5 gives 328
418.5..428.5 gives 360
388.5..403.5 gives 271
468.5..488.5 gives 394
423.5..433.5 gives 366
